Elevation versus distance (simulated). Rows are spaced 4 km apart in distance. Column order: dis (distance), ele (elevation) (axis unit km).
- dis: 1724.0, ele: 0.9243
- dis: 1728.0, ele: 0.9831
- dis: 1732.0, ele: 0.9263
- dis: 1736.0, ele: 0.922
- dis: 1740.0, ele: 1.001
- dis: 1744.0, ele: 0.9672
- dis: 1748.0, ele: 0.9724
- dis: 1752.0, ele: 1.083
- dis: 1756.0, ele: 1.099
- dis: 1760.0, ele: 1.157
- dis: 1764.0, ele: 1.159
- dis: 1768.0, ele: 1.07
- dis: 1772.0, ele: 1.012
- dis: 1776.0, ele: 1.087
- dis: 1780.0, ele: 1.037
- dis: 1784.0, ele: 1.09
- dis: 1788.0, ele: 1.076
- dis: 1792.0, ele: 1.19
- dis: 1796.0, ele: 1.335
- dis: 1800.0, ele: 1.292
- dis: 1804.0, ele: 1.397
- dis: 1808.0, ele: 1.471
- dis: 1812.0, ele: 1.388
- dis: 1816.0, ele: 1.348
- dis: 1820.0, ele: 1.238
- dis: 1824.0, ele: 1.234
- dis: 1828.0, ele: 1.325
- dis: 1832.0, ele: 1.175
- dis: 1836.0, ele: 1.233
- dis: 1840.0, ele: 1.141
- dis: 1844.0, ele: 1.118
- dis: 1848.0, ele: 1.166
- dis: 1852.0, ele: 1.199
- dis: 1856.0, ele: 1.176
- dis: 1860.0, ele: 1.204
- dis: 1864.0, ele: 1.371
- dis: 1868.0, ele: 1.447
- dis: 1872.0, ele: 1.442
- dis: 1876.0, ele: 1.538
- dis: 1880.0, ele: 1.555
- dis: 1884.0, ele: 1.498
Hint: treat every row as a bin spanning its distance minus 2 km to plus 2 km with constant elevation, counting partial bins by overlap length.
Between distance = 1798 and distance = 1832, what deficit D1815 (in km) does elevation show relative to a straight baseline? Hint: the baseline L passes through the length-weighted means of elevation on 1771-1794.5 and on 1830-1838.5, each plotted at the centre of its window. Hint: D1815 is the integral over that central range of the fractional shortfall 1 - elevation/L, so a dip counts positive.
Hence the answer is -5.0 km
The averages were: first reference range 1.09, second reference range 1.2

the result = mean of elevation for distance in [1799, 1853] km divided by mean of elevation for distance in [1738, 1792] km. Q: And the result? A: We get 1.19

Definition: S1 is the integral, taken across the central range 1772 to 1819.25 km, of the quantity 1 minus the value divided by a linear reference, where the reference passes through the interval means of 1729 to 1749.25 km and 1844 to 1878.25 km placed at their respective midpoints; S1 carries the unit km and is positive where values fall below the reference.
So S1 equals -4.8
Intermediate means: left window 0.958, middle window 1.24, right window 1.31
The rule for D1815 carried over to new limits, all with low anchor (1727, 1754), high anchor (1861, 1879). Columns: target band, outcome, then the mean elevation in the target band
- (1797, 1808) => -1.5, 1.37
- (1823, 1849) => 2.4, 1.2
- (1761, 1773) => -0.2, 1.09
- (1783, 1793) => 0.3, 1.11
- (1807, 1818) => -1.4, 1.4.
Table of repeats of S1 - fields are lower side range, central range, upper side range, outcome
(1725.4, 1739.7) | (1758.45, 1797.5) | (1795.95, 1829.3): 1.7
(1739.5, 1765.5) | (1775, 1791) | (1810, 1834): 1.1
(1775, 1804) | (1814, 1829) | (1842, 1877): -0.7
